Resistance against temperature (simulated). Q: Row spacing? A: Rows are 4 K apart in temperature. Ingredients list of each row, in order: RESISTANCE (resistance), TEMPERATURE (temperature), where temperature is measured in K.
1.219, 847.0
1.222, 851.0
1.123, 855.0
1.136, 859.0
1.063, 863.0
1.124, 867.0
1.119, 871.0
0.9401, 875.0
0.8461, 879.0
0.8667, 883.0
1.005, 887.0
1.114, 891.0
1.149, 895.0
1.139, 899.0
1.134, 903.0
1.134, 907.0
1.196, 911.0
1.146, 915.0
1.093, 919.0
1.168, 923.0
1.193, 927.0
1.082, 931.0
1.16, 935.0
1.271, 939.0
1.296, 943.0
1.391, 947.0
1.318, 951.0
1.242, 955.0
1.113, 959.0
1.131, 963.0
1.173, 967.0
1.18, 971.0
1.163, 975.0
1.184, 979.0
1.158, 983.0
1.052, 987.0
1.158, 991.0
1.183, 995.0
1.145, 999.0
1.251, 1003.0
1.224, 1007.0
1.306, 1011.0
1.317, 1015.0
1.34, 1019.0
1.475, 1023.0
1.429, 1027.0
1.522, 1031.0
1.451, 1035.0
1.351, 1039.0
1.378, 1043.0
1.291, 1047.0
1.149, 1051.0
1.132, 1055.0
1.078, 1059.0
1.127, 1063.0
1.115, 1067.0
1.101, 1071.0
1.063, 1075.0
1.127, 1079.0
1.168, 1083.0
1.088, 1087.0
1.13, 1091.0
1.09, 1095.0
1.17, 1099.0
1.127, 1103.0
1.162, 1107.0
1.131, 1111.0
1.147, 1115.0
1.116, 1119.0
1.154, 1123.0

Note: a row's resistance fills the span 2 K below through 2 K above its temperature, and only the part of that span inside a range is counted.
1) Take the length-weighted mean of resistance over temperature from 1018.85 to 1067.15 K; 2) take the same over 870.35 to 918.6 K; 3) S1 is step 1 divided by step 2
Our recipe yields 1.22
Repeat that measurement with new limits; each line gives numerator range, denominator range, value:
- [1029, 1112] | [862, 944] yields 1.08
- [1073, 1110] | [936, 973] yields 0.91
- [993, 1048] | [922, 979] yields 1.11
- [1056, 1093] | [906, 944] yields 0.95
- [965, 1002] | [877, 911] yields 1.10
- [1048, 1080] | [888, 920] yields 0.98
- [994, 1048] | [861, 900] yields 1.29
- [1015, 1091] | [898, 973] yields 1.05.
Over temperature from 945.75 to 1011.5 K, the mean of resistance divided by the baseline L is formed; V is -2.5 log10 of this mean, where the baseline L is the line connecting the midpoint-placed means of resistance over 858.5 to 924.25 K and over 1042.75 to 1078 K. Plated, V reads -0.08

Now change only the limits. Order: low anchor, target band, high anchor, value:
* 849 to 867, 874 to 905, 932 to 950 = 0.16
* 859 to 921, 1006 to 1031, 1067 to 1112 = -0.23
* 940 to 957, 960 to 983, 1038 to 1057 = 0.12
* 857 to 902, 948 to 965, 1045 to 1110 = -0.12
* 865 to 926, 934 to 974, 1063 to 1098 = -0.13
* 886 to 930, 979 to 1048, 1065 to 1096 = -0.16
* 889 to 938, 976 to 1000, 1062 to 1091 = -0.02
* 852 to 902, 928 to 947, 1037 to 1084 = -0.12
